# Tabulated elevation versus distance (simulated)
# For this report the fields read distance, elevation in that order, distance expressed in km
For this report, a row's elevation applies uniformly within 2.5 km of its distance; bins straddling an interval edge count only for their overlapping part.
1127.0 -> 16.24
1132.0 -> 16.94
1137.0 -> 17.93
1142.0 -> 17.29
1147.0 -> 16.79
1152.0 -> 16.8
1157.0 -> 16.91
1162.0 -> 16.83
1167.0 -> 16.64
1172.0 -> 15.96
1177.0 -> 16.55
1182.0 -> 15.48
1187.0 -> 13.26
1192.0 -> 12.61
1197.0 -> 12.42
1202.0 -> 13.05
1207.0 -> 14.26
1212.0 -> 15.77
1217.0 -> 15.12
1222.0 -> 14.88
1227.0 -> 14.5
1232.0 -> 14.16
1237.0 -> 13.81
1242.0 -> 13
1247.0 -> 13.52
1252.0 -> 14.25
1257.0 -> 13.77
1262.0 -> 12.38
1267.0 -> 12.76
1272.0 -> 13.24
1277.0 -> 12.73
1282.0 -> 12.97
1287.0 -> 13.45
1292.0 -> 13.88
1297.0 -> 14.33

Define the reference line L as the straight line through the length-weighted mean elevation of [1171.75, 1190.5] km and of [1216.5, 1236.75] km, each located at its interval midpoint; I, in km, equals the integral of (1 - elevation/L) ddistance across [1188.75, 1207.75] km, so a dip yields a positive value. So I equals 2.4 km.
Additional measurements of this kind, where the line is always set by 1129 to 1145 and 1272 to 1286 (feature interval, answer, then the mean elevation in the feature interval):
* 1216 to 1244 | 0.53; 14.2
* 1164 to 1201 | 3.02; 14.7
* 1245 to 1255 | -0.02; 13.9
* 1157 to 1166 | -0.13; 16.8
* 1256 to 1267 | 0.50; 12.9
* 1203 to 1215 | 0.28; 14.8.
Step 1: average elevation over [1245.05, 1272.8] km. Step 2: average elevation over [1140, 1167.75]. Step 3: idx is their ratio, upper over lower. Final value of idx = 0.79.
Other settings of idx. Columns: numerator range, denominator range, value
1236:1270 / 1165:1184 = 0.82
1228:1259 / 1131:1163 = 0.81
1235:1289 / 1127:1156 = 0.78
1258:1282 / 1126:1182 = 0.77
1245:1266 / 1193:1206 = 1.04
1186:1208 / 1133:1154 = 0.76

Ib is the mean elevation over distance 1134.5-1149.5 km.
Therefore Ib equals 17.3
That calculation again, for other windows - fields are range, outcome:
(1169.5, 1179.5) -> 16.3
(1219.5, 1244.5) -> 14.1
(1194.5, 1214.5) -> 13.9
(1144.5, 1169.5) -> 16.8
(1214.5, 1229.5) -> 14.8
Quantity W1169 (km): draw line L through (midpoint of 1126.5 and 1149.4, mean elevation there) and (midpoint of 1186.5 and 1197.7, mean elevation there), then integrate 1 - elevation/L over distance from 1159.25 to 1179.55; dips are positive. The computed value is -2.7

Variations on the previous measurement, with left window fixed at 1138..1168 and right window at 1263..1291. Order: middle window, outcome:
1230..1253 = 0.73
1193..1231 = 2.13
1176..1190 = 1.01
